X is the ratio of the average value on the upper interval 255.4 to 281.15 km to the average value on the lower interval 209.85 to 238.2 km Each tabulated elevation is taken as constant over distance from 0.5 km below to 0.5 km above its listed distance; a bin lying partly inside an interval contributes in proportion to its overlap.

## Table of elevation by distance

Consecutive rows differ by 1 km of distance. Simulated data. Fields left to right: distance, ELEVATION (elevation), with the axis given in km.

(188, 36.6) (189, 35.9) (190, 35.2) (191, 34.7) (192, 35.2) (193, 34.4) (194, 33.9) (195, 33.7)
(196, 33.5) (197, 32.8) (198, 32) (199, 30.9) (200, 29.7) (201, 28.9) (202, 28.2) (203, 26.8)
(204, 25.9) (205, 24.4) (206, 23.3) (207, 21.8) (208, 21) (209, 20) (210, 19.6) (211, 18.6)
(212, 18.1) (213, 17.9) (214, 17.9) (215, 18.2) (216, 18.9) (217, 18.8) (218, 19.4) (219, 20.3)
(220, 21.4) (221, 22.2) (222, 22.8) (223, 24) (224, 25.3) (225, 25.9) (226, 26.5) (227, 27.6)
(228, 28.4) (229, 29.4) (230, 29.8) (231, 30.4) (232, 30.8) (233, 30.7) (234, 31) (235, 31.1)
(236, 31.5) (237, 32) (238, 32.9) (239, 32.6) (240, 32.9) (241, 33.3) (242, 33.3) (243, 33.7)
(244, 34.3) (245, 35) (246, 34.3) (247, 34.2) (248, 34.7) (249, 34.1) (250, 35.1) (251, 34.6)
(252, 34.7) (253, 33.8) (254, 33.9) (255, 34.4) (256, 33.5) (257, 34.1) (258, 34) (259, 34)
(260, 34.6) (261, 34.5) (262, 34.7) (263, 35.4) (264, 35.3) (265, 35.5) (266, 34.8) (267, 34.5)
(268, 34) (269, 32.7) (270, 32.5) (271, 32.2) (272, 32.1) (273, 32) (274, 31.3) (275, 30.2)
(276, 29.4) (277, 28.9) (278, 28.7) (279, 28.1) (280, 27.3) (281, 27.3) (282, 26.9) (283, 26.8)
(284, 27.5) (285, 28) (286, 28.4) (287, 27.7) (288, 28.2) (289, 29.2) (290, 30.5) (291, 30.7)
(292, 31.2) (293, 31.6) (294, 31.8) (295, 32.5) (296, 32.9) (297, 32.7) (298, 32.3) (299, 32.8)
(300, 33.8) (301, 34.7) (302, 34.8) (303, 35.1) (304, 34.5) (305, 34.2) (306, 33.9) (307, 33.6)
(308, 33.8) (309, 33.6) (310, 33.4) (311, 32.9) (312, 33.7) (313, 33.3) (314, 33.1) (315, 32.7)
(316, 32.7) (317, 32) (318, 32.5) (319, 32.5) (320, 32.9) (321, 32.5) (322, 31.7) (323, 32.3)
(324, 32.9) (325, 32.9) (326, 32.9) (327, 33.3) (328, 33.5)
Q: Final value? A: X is 1.3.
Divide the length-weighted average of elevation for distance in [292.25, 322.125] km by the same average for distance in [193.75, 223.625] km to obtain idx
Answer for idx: 1.4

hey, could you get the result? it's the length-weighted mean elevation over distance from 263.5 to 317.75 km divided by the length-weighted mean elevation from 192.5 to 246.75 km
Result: 1.2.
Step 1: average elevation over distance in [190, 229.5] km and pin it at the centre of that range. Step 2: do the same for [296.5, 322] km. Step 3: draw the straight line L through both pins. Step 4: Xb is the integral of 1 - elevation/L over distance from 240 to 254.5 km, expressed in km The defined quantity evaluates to -2.9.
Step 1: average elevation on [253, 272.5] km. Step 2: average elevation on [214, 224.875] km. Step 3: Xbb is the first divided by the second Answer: 1.61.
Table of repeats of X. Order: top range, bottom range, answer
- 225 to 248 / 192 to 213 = 1.18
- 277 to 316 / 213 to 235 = 1.27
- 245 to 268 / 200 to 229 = 1.51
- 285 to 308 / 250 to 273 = 0.94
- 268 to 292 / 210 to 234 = 1.25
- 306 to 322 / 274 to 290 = 1.16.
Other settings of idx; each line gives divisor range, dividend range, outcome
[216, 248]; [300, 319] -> 1.16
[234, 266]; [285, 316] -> 0.96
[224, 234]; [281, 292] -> 0.99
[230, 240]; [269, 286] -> 0.94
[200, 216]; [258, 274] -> 1.53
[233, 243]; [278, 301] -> 0.93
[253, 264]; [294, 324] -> 0.97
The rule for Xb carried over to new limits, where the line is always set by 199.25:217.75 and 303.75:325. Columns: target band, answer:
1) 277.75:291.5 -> 0.82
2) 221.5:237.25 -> -2.68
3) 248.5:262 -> -3.64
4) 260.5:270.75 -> -2.30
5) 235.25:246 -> -3.23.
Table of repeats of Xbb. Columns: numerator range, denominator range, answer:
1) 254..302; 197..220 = 1.38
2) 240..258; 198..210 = 1.34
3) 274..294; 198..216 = 1.25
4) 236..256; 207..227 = 1.60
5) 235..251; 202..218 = 1.60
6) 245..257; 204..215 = 1.68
